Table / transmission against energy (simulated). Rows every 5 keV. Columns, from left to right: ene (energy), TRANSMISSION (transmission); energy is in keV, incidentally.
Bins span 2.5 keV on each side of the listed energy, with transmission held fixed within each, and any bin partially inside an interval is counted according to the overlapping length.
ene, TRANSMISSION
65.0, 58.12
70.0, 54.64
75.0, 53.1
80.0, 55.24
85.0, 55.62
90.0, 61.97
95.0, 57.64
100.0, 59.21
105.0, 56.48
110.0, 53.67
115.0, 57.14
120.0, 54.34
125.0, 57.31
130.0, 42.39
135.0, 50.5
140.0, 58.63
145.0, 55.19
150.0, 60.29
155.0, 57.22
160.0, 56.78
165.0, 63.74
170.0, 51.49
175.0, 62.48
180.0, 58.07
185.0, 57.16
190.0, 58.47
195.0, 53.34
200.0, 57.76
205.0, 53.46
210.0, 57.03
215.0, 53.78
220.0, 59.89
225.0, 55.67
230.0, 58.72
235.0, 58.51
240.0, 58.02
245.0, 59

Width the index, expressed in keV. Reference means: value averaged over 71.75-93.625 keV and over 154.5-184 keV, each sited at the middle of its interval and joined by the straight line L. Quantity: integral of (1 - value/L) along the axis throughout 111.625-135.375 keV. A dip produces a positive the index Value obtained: 2.0 keV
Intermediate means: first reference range 56.5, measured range 52.5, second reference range 58.3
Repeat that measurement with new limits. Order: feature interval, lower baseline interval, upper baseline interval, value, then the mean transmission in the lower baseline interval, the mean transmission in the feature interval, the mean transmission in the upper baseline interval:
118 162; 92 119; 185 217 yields 1.32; 56.8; 54.7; 55.8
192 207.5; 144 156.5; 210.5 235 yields 0.65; 57.9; 55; 57.2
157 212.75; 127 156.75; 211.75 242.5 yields -1.53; 54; 57.2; 57.4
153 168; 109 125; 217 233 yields -0.67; 55.5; 59.1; 58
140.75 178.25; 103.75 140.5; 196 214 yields -2.57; 53.5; 58.2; 55.7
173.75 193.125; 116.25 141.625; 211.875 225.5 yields -1.27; 52.6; 58.6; 56.6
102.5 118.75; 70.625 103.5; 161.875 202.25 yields 0.43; 57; 55.7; 57.8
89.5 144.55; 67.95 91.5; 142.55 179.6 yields 1.71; 55.9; 55.1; 58.2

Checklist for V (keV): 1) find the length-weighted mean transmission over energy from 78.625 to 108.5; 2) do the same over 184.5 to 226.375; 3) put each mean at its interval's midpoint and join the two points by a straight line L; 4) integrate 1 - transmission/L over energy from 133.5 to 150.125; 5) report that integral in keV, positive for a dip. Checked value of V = 0.3 keV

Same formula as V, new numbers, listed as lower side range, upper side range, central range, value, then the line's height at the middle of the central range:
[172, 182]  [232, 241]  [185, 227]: 2.07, 59.2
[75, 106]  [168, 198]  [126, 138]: 1.86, 57.2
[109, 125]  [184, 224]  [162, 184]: -1.08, 56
